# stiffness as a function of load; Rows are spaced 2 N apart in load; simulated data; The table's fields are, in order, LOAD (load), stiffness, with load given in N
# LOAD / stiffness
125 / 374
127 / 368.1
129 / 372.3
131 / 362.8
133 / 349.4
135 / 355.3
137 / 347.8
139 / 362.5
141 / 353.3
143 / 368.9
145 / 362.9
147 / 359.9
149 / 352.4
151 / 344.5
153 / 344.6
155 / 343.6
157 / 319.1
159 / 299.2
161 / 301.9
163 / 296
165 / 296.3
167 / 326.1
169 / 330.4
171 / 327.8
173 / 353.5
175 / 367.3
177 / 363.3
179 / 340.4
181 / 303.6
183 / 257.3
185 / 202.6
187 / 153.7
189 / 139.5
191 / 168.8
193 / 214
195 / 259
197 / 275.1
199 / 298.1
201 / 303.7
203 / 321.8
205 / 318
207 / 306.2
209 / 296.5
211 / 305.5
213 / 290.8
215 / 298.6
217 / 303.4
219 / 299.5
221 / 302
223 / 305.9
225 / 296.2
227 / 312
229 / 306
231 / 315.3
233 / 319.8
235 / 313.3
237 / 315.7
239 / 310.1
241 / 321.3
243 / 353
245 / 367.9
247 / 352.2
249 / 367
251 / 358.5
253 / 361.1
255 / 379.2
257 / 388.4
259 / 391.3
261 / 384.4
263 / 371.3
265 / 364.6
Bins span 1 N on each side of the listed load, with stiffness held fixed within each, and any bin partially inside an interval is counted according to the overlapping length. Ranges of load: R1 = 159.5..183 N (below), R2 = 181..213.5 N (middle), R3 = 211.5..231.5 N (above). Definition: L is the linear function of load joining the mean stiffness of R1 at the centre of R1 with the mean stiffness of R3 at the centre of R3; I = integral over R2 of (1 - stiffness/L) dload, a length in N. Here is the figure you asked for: 5.7 N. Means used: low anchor 324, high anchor 303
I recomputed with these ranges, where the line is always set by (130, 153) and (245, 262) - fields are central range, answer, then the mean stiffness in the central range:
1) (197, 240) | 7.19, 306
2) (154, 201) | 9.94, 285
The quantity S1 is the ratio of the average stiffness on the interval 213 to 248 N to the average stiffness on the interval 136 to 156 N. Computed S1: 0.89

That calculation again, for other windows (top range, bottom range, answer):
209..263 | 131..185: 0.99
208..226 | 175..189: 1.12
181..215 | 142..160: 0.75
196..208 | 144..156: 0.86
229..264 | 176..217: 1.29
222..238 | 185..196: 1.65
